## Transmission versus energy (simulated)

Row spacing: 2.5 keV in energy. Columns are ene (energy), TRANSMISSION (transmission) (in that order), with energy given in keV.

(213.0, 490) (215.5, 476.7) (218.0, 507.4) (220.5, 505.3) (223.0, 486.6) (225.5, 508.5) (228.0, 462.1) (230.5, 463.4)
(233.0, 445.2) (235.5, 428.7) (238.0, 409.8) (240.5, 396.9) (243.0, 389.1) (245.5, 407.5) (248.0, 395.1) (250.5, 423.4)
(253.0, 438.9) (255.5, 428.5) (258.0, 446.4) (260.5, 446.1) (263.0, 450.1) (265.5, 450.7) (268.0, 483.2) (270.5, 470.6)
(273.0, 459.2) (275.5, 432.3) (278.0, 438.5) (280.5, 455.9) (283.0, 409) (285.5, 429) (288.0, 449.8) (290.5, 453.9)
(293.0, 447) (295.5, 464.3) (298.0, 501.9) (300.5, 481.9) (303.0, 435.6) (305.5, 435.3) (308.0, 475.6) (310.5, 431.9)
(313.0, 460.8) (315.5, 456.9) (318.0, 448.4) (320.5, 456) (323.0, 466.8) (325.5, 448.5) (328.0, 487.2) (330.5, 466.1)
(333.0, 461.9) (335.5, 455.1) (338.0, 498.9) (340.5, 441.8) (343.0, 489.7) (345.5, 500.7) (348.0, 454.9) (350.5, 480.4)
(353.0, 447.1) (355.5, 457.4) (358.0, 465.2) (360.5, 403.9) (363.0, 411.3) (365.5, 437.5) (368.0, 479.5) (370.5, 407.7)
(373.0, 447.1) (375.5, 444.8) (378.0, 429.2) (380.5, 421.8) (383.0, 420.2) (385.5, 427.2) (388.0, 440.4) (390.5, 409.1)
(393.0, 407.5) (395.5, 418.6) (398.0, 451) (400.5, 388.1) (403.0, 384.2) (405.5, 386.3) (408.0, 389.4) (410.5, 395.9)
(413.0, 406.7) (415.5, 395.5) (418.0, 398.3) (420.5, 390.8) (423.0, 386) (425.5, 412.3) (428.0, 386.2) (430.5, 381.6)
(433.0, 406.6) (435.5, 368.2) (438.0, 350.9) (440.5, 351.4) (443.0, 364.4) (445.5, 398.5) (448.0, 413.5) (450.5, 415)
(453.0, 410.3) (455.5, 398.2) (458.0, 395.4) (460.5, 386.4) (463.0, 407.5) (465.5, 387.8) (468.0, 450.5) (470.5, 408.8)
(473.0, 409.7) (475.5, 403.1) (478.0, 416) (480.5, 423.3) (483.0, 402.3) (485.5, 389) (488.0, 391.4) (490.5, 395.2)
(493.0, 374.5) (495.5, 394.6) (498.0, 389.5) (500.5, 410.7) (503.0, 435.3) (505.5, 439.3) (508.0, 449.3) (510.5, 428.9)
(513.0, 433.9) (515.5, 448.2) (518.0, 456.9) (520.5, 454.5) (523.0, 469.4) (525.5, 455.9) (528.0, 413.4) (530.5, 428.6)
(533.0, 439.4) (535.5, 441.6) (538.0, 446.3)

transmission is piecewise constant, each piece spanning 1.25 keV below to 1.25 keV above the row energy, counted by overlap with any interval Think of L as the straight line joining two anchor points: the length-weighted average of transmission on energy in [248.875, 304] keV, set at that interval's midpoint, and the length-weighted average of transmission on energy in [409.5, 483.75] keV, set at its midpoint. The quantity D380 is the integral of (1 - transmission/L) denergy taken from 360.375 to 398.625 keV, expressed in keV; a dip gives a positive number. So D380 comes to -1.0 keV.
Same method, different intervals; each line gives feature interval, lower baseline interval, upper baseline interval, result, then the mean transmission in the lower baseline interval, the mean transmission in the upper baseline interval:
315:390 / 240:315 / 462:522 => -2.94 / 444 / 417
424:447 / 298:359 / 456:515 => 2.51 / 463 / 410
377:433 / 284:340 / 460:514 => 3.59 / 459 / 411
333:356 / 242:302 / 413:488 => -2.42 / 444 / 397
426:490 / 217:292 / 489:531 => 5.14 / 446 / 428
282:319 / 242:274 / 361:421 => -1.84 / 438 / 416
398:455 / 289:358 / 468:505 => 4.70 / 463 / 405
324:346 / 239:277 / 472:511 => -2.33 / 434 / 409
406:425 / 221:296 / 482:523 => 1.47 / 443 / 420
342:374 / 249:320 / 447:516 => -1.24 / 450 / 411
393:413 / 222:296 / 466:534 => 1.28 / 442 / 422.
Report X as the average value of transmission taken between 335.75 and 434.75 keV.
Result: 426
